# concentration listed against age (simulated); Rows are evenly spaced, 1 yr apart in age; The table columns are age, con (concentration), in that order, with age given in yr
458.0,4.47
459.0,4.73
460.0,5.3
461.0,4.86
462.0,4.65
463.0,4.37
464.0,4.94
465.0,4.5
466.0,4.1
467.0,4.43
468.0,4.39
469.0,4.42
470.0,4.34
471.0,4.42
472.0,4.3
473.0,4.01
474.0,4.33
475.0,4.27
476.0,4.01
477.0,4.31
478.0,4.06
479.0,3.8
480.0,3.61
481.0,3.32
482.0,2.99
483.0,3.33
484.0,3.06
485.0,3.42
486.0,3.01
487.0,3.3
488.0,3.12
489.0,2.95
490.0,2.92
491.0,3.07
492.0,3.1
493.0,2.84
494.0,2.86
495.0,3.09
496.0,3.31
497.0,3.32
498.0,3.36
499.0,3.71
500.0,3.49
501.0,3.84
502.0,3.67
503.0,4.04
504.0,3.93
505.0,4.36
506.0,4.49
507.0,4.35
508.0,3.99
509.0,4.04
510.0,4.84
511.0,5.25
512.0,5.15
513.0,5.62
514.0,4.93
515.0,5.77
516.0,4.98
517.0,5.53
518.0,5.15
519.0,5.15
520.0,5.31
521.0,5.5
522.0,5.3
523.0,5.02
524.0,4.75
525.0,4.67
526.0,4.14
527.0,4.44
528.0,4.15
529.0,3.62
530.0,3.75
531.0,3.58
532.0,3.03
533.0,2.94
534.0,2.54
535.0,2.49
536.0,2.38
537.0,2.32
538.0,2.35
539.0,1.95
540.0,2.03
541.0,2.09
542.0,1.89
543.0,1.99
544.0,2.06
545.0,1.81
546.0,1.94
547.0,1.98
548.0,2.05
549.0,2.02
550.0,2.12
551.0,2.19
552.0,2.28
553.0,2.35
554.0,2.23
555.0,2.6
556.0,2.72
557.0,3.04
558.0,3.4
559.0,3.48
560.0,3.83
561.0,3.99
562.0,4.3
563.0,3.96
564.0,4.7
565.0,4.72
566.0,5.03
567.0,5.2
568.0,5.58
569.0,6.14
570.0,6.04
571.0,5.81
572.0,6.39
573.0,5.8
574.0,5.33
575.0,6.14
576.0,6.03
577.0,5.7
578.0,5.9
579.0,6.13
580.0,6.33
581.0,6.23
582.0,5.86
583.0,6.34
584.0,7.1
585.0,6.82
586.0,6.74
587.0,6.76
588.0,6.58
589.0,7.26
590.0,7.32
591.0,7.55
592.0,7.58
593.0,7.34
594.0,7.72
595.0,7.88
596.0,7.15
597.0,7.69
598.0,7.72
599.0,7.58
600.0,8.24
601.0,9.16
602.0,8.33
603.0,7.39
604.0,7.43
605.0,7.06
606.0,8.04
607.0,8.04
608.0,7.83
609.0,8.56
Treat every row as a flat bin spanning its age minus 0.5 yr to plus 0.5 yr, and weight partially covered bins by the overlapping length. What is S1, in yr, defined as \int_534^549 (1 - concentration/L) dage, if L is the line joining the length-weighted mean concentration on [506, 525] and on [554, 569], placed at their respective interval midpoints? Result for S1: 7.9 yr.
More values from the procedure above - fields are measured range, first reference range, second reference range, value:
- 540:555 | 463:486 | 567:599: 9.6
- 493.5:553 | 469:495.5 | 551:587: 7.9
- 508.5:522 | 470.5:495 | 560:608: -2.1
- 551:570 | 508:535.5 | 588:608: 7.1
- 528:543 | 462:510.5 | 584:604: 7.7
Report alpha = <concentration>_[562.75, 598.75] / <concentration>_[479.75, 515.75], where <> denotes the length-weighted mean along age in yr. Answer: 1.69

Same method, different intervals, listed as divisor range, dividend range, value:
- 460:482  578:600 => 1.65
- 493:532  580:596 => 1.61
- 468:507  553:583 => 1.34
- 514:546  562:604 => 1.81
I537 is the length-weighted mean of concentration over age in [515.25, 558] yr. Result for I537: 3.22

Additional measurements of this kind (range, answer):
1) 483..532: 4.09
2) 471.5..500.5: 3.46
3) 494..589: 4.21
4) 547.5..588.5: 4.78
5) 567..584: 5.99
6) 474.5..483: 3.77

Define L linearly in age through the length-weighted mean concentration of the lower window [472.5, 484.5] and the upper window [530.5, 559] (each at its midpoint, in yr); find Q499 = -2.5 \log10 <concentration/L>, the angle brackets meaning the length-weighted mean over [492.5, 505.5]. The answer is -0.06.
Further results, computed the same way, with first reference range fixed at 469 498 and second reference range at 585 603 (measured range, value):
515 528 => -0.02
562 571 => 0.26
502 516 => -0.04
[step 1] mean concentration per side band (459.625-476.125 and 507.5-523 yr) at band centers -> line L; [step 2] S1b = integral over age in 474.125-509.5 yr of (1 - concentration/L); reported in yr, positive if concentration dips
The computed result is 9.01 yr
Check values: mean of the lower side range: 4.45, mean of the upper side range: 5.1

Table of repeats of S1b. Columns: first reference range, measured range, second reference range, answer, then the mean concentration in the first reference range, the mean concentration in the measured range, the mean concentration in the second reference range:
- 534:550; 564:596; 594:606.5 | -3.1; 2.1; 6.35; 7.8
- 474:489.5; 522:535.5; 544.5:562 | -4.0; 3.53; 3.83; 2.64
